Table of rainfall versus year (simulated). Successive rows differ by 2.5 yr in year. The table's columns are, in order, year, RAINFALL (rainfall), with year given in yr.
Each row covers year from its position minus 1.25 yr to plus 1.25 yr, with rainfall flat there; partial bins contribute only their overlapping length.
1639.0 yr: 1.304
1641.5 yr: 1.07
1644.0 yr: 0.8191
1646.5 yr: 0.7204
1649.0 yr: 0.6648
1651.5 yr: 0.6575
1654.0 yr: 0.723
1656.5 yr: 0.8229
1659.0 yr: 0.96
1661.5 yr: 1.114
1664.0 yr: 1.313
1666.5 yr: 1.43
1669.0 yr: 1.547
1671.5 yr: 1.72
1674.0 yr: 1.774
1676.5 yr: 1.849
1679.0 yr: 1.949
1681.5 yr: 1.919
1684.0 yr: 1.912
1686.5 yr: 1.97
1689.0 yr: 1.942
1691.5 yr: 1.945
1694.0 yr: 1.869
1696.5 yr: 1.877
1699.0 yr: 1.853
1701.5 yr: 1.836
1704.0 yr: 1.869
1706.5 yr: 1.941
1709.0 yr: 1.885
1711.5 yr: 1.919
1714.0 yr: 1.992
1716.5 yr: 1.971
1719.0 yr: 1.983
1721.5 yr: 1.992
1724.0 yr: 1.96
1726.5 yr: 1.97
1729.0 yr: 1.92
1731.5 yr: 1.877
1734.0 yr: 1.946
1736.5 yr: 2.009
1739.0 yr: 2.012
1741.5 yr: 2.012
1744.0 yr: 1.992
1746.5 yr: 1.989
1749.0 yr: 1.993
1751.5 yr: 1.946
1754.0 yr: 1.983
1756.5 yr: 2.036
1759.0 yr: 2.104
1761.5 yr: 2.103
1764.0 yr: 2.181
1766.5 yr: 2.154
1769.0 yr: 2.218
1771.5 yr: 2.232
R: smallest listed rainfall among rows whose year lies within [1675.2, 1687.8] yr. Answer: 1.849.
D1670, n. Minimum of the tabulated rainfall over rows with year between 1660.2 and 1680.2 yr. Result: 1.114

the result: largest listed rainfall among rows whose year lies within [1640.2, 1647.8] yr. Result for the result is 1.07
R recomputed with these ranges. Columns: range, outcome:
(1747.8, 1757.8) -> 1.946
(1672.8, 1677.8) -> 1.774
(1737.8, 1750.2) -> 1.989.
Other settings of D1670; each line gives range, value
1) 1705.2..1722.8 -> 1.885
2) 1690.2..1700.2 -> 1.853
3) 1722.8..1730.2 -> 1.92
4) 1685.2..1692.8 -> 1.942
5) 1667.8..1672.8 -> 1.547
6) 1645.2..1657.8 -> 0.6575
